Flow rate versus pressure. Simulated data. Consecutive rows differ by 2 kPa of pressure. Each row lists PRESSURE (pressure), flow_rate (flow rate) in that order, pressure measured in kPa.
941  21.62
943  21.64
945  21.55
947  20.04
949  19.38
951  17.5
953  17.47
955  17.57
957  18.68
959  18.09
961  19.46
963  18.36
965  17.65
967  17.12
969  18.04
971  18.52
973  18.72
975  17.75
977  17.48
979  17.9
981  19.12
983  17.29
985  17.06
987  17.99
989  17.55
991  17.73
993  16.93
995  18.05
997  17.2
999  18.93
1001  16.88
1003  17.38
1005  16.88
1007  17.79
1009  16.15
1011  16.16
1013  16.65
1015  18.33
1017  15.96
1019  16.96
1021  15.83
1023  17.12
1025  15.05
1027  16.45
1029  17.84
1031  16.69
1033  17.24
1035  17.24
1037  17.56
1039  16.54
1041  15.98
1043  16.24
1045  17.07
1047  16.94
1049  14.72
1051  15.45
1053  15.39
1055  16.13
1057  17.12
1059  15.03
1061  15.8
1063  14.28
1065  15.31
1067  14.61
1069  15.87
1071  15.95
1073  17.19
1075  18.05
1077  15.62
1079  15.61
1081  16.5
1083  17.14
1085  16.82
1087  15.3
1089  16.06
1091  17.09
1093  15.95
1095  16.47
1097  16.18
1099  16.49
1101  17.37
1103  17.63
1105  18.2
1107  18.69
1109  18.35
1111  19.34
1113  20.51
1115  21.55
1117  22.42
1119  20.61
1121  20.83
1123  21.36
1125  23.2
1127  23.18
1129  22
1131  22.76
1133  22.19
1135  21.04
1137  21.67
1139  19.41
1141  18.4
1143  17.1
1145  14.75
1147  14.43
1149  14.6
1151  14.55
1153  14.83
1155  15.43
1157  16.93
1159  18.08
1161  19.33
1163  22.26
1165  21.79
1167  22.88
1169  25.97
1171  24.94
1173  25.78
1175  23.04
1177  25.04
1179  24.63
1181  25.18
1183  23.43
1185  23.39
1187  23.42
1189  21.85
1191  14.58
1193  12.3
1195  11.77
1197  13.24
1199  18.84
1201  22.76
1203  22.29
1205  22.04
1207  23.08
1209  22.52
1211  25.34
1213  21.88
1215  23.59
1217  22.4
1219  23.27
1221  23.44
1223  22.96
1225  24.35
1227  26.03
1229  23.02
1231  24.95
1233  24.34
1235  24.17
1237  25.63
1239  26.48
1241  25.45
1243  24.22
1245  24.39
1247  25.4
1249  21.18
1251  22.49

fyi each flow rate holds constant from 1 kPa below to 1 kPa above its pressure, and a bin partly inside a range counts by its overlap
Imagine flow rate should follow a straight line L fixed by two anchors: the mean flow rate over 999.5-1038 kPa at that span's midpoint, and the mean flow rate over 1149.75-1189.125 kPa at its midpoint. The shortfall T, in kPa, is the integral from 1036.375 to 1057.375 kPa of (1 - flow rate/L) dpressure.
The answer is 1.79 kPa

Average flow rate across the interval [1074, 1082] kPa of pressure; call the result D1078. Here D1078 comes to 16.4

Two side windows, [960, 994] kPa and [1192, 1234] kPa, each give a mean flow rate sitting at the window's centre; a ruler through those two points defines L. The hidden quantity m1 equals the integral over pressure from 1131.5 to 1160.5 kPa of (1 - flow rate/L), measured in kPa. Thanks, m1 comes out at 4.31 kPa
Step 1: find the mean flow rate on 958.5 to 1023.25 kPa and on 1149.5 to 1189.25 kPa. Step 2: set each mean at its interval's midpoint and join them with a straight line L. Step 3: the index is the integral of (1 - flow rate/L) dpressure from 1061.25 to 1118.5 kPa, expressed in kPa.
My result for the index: 7.6 kPa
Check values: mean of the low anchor 17.5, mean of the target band 17.2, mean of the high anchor 21.5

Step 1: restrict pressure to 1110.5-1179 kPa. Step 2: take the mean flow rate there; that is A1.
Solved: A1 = 20.4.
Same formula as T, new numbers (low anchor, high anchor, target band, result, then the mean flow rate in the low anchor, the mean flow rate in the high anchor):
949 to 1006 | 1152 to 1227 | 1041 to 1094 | 9.06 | 17.9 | 21.4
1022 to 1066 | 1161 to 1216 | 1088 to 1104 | 1.37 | 16.2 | 21.7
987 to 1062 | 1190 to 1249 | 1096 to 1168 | 2.05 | 16.7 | 22.2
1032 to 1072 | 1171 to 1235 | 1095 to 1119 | -0.64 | 16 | 22.2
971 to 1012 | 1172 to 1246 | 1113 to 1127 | -0.79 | 17.6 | 22.6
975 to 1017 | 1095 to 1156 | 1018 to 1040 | 1.29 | 17.4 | 18.9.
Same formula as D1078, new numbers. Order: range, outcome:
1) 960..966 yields 18.5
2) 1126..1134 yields 22.5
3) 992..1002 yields 17.6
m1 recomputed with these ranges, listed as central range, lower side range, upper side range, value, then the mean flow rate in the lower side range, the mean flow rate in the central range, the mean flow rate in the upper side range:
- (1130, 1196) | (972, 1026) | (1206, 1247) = 6.8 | 17.3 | 19.9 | 24.1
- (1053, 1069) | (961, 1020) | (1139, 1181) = 2.6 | 17.6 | 15.5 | 19.9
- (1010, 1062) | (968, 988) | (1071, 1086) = 2.3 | 18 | 16.4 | 16.7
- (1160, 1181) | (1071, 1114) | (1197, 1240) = -2.7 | 17.1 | 23.6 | 23.3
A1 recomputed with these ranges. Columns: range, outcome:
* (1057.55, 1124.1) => 17.4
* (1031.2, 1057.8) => 16.4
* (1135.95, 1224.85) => 20.5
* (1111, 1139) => 21.6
